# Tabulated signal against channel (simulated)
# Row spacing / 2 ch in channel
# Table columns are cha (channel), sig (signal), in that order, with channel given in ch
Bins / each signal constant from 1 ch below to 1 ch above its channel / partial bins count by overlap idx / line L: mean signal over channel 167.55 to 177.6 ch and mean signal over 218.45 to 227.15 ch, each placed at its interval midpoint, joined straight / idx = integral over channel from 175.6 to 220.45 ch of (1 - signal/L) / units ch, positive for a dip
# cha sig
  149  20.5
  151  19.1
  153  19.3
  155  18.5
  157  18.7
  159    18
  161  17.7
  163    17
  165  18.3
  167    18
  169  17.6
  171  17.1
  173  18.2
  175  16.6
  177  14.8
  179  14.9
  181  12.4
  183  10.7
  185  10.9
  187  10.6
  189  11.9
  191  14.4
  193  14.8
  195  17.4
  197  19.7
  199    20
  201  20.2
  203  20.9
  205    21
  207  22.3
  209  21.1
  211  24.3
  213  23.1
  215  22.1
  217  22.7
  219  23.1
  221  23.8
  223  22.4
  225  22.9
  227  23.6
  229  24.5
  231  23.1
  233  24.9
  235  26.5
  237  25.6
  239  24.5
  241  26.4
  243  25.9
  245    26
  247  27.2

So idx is 5.3 ch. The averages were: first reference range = 17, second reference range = 23.1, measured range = 17.9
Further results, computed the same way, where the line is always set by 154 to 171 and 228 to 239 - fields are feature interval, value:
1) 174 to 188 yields 4.8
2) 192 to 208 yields 1.6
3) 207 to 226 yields 0.3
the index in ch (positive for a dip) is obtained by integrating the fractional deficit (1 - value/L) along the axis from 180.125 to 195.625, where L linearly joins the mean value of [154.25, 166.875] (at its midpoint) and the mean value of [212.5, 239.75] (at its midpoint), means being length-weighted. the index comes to 5.8 ch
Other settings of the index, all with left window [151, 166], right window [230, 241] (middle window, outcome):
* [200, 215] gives 0.5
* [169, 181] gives 2.2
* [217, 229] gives 0.4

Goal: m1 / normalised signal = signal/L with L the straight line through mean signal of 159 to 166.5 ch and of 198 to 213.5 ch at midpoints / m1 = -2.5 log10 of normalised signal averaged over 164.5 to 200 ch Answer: 0.25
